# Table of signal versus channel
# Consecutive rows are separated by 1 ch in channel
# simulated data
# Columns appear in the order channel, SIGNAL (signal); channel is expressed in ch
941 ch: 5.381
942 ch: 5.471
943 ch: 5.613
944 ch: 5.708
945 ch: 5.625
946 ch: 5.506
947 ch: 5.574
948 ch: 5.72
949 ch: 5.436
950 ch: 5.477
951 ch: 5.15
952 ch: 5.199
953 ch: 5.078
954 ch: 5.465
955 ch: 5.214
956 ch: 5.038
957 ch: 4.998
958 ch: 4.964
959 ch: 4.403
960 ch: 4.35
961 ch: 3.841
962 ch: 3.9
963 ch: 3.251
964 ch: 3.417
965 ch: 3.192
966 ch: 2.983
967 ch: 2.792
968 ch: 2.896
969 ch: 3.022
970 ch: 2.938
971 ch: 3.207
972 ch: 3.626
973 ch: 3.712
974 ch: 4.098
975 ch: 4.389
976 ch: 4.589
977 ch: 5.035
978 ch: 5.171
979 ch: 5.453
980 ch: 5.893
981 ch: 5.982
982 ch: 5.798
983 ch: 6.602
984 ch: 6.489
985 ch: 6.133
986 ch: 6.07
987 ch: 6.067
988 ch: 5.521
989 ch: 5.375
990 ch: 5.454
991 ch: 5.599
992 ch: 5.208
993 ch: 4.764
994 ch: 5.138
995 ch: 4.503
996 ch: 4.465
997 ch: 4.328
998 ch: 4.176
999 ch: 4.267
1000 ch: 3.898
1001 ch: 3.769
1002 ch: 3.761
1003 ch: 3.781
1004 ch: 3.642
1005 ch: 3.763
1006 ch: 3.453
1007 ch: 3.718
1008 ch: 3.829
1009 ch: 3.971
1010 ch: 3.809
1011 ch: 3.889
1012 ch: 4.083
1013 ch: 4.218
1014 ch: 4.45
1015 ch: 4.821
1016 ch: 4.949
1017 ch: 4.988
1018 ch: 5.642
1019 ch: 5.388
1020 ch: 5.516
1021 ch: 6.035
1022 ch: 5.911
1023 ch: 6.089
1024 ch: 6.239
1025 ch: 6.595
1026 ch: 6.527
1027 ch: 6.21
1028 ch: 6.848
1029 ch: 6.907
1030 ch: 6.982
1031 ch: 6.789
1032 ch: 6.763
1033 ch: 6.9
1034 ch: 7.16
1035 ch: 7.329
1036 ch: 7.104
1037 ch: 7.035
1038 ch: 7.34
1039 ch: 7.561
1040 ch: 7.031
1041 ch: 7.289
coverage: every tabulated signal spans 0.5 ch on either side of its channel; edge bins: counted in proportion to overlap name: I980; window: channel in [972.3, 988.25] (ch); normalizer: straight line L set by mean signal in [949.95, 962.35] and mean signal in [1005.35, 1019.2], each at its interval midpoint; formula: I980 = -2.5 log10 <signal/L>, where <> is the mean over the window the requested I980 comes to -0.17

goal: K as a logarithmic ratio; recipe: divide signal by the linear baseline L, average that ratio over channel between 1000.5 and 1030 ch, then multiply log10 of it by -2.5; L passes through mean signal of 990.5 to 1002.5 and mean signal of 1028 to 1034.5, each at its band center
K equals 0.18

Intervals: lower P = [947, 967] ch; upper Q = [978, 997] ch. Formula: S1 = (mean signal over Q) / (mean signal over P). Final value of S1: 1.2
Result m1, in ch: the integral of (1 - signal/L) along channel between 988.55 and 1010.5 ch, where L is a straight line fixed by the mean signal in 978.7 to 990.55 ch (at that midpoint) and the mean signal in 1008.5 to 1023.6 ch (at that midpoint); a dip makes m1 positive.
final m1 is 4.7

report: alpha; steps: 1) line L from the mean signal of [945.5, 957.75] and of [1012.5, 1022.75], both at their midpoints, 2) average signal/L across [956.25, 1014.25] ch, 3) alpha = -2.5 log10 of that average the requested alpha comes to 0.19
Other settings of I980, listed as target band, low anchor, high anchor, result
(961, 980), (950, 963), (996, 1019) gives 0.20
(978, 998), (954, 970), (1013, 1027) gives -0.18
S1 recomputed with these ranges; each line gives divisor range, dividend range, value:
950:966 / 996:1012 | 0.87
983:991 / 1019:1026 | 1.03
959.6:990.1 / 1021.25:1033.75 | 1.44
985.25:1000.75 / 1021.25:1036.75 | 1.34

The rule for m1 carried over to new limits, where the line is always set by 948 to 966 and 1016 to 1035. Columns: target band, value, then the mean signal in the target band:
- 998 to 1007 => 3.0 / 3.81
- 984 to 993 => -0.5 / 5.67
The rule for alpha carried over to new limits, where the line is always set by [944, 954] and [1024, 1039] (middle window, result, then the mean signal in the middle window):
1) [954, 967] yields 0.34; 4.13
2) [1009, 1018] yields 0.43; 4.45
